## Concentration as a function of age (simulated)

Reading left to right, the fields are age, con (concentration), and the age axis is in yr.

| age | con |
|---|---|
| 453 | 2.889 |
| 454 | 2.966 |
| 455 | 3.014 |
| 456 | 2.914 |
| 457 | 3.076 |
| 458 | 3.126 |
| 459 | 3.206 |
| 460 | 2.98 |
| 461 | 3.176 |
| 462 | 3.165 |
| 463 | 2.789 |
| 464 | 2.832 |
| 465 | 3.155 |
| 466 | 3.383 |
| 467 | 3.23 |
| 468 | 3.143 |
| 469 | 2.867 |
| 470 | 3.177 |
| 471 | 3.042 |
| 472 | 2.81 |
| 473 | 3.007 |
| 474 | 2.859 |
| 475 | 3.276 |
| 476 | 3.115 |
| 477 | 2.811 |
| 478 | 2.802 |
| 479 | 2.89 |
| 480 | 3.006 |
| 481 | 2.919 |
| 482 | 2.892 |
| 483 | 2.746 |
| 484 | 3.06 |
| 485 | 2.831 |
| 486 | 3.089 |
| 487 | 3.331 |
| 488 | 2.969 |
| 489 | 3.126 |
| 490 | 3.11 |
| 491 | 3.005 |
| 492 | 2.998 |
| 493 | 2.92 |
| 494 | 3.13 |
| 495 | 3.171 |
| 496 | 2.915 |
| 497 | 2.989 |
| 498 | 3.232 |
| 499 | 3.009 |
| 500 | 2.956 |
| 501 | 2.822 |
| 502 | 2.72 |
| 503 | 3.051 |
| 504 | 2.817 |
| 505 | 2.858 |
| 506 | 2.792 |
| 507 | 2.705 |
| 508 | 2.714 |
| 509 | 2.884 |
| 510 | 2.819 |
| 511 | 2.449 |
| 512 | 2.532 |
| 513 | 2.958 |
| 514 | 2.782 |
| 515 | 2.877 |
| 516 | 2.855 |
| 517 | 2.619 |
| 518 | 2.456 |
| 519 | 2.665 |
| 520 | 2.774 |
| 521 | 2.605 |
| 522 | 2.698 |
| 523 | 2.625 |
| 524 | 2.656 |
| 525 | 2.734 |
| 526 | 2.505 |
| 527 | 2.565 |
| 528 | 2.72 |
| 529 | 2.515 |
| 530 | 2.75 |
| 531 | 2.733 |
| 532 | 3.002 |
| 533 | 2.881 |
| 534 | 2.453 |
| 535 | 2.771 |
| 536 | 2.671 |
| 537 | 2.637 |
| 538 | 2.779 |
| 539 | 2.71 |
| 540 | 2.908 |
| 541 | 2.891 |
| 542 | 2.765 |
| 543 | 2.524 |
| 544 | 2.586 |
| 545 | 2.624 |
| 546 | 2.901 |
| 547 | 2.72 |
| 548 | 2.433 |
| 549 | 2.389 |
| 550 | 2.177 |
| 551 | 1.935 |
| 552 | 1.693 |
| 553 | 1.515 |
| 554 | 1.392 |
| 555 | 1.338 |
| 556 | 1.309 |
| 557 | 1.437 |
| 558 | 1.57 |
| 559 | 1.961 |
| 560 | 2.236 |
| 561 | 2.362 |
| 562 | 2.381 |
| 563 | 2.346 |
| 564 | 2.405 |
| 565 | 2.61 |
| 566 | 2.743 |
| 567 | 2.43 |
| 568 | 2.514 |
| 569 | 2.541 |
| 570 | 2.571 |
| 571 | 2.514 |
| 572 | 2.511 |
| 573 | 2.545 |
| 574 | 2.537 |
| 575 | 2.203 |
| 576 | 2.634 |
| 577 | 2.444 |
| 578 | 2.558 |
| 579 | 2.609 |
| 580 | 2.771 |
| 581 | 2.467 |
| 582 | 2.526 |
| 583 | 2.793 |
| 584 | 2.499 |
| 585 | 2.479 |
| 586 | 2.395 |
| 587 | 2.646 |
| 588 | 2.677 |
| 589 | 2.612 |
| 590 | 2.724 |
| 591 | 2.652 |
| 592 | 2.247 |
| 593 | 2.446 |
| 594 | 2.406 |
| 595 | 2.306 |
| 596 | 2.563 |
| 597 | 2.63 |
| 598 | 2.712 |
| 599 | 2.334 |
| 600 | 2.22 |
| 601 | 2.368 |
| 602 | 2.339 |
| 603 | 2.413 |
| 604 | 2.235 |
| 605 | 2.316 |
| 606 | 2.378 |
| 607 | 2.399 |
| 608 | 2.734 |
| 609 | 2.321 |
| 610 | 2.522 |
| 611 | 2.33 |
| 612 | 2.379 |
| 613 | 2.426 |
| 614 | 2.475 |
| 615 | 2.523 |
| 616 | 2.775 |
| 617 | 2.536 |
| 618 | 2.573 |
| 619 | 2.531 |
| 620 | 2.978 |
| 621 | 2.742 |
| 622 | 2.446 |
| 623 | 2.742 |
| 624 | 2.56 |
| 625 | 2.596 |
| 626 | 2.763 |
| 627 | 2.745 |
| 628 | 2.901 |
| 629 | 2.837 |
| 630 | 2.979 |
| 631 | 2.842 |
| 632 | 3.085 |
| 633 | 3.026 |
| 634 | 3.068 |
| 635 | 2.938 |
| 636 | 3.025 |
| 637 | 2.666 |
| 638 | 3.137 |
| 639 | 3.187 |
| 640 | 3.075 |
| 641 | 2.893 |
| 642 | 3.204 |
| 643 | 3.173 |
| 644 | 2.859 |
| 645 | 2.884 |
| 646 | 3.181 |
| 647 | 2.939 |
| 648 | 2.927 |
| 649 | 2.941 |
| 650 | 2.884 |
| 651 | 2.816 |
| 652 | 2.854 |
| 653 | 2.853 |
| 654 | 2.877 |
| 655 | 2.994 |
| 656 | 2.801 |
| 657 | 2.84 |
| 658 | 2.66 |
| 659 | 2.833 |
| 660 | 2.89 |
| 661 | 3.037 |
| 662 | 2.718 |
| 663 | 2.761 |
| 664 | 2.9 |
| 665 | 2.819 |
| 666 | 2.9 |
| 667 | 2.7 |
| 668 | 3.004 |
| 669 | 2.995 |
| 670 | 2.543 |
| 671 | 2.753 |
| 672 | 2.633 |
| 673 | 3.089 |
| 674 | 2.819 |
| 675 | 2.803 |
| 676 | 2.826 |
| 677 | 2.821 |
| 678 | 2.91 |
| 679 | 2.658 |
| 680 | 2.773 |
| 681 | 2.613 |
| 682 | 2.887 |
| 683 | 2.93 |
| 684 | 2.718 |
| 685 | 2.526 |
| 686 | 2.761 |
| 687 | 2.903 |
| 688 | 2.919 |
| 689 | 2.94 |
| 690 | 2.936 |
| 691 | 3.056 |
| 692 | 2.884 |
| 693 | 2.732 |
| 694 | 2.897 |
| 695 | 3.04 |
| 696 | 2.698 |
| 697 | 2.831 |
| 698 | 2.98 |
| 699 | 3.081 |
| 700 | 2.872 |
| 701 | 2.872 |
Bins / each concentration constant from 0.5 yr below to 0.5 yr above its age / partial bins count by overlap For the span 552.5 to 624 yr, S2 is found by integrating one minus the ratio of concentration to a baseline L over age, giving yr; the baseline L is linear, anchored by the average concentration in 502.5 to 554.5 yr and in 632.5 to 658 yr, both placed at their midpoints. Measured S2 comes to 9.9 yr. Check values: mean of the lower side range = 2.62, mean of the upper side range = 2.96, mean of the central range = 2.41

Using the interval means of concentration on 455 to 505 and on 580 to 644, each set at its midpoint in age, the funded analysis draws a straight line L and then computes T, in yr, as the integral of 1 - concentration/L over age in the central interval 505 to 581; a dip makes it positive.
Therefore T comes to 9.1 yr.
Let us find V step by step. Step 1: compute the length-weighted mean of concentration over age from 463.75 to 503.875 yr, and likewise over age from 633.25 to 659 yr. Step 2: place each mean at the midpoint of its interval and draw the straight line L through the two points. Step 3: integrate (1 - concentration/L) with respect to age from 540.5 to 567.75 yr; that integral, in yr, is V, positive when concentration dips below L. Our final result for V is 7.0 yr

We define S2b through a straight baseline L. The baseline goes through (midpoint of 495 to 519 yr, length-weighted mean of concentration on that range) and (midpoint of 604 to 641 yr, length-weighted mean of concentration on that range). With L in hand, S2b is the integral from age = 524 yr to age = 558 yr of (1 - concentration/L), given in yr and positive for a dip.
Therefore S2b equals 4.6 yr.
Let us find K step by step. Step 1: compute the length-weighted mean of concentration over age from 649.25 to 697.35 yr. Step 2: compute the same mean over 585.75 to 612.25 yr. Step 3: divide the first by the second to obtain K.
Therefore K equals 1.2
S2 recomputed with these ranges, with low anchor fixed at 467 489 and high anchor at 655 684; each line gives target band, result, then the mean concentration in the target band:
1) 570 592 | 2.61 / 2.55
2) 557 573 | 3.06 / 2.36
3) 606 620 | 1.74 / 2.51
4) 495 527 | 1.98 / 2.78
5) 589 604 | 2.25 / 2.45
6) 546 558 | 4.29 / 1.88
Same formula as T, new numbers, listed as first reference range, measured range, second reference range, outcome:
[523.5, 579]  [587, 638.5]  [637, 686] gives 1.2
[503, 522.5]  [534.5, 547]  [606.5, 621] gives -0.2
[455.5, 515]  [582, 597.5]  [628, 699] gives 2.0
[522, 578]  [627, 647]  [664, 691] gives -2.2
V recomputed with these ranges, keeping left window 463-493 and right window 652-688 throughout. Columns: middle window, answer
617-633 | 0.6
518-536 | 1.7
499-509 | 0.5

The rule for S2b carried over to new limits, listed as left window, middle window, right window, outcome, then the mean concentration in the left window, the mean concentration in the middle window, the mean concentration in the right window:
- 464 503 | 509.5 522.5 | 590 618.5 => 0.7 yr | 3.01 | 2.7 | 2.45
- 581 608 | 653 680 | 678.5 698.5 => -0.8 yr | 2.48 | 2.83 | 2.83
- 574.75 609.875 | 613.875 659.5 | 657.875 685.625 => -3.2 yr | 2.49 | 2.85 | 2.81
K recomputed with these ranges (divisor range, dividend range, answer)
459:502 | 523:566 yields 0.80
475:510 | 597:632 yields 0.87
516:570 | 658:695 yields 1.16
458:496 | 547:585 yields 0.75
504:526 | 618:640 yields 1.05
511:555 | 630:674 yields 1.13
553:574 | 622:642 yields 1.33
